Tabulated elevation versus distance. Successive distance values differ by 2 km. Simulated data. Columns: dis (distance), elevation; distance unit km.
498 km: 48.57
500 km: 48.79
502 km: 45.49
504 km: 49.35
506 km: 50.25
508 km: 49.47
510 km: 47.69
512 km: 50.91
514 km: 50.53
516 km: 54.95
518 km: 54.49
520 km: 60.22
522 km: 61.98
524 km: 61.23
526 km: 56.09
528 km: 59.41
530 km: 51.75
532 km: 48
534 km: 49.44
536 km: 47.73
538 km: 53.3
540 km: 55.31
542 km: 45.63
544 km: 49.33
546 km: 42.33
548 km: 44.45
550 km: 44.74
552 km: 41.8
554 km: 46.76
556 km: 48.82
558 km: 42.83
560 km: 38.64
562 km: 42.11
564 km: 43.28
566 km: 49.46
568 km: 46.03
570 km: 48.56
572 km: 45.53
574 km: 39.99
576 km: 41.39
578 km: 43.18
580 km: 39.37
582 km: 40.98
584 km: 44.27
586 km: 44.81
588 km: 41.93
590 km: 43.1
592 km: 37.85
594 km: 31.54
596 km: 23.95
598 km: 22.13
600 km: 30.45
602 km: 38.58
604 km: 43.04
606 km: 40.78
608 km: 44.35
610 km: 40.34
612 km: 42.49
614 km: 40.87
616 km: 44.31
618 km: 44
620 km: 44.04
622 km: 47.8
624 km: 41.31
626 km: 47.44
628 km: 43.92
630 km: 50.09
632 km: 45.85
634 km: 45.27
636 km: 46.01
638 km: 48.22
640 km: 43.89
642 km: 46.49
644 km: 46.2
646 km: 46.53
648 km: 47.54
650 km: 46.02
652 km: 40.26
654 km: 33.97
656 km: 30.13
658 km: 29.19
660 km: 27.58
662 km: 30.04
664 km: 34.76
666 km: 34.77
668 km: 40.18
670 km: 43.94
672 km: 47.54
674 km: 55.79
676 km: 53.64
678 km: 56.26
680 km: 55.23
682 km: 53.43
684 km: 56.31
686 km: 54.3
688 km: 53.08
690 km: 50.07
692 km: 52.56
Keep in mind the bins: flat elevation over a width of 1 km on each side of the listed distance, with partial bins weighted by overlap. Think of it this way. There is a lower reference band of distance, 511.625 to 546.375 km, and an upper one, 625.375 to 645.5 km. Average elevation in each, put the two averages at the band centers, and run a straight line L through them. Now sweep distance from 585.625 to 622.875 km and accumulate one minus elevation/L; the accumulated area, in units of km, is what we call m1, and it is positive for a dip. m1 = 7.02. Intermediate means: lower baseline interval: 53.2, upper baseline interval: 46.3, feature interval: 39.2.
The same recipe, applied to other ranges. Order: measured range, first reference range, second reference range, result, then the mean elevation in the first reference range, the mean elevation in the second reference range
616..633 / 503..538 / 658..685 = 0.7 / 53.2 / 44.7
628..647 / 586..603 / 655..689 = -3.1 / 34.3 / 44.5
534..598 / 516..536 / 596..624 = 6.3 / 55.4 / 39.7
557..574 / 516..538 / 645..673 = 1.9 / 55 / 38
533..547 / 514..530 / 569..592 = 1.0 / 57.4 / 42.8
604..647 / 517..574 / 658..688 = 2.0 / 49.1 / 45.7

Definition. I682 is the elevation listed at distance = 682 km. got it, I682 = 53.43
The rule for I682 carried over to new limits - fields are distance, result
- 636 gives 46.01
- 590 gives 43.1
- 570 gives 48.56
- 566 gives 49.46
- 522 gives 61.98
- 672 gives 47.54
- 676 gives 53.64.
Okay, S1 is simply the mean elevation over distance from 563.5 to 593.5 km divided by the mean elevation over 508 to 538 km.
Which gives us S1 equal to 0.80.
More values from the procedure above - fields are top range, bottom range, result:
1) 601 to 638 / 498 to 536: 0.84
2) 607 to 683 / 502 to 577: 0.89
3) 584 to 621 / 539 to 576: 0.86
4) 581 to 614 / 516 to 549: 0.73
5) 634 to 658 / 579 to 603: 1.17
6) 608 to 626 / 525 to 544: 0.84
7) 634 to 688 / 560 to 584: 1.02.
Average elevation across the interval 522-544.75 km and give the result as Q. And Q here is 52.9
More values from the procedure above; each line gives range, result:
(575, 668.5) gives 40.5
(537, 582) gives 45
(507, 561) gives 50.3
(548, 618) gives 41.2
